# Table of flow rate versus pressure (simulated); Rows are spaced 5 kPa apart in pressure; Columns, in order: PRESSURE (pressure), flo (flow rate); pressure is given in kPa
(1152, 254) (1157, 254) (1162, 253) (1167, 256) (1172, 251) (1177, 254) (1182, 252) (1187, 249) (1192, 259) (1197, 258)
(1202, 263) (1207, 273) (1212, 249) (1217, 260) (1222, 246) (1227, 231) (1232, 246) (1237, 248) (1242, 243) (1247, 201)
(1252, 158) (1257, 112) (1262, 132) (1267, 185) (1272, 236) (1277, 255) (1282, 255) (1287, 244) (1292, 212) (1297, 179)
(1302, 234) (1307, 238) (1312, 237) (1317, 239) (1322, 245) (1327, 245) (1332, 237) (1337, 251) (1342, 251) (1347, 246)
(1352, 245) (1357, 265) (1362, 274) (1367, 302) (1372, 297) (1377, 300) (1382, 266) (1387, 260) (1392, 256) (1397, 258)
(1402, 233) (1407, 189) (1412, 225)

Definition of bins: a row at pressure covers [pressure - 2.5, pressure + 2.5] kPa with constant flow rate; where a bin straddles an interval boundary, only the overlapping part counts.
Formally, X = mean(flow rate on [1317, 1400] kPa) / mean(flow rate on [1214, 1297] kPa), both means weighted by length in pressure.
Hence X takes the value 1.2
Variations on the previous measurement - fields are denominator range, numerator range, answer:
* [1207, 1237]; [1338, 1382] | 1.09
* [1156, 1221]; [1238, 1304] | 0.80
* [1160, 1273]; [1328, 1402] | 1.14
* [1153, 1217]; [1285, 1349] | 0.92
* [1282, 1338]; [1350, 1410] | 1.12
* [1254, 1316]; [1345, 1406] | 1.26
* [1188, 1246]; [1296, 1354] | 0.95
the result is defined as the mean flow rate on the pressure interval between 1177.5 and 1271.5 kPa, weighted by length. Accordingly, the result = 227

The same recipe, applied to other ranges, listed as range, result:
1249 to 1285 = 191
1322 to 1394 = 263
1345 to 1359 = 252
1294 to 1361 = 240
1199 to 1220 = 261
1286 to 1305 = 216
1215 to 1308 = 216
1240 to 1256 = 191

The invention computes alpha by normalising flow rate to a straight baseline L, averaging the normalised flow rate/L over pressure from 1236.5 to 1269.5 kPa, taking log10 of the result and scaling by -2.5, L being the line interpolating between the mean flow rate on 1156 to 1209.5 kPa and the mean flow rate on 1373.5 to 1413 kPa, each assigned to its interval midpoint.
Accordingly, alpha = 0.38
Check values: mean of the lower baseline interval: 257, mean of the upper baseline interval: 250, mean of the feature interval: 179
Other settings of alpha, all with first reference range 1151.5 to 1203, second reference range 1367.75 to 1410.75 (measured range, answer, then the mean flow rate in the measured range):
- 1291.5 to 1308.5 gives 0.19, 215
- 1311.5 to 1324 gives 0.07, 241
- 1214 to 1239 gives 0.04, 246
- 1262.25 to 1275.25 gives 0.27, 199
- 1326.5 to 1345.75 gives 0.05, 246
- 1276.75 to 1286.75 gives 0.02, 253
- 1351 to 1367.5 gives -0.05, 270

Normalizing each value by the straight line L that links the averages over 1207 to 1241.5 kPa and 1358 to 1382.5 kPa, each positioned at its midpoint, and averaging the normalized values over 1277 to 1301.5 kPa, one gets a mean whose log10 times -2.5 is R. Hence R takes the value 0.17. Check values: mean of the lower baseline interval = 248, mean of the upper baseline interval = 288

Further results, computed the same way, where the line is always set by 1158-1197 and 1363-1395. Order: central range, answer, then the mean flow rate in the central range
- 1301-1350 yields 0.13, 243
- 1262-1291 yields 0.18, 225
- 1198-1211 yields -0.03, 265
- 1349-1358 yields 0.10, 253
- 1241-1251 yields 0.25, 209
